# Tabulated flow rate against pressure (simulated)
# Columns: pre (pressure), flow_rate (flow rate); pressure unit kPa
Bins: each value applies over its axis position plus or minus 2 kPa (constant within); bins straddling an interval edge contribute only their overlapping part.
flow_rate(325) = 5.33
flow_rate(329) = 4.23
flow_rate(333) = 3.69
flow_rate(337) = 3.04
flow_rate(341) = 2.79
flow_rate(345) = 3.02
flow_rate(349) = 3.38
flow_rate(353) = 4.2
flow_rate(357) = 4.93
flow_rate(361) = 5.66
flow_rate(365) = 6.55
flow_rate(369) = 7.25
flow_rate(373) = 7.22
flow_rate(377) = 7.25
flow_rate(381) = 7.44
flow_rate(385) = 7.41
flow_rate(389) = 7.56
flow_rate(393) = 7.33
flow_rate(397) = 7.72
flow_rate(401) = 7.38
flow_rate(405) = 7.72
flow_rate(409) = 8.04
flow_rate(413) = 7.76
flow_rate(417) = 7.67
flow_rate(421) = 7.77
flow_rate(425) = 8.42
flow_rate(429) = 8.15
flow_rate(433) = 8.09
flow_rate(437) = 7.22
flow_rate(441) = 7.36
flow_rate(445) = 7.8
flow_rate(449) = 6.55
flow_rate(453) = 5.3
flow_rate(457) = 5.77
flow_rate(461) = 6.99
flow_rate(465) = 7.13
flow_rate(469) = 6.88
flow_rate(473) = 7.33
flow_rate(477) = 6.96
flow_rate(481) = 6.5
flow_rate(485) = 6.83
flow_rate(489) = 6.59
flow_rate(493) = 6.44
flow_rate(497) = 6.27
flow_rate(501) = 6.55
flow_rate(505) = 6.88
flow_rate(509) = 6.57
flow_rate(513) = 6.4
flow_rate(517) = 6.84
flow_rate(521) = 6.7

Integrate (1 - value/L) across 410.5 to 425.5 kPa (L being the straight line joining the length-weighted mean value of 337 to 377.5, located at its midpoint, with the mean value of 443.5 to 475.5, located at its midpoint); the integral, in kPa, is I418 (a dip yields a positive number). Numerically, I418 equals -4.5 kPa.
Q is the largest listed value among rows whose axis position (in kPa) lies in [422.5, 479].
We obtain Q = 8.42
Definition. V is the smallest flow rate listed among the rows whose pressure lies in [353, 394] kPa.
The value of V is 4.2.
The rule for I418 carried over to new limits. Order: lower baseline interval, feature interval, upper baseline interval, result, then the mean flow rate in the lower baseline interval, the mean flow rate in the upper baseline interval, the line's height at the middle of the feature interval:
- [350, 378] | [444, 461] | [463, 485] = 1.1 kPa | 6.01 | 6.95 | 6.77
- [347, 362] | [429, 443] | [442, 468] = -3.2 kPa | 4.47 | 6.63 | 6.22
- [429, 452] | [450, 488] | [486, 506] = 1.7 kPa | 7.38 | 6.54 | 6.95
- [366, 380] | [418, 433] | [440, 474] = -2.5 kPa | 7.2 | 6.76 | 6.93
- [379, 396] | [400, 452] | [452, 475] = -4.5 kPa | 7.45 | 6.62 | 7.03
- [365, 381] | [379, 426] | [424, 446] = -1.2 kPa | 7.18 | 7.82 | 7.48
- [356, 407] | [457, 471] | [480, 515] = -0.2 kPa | 7.07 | 6.56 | 6.71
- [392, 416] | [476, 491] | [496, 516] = 0.2 kPa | 7.67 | 6.56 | 6.81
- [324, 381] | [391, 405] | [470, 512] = -5.0 kPa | 4.98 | 6.69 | 5.54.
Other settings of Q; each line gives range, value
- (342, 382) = 7.44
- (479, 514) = 6.88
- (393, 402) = 7.72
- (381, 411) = 8.04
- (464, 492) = 7.33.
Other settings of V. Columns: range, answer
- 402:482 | 5.3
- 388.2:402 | 7.33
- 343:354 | 3.02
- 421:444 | 7.22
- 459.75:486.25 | 6.5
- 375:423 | 7.25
